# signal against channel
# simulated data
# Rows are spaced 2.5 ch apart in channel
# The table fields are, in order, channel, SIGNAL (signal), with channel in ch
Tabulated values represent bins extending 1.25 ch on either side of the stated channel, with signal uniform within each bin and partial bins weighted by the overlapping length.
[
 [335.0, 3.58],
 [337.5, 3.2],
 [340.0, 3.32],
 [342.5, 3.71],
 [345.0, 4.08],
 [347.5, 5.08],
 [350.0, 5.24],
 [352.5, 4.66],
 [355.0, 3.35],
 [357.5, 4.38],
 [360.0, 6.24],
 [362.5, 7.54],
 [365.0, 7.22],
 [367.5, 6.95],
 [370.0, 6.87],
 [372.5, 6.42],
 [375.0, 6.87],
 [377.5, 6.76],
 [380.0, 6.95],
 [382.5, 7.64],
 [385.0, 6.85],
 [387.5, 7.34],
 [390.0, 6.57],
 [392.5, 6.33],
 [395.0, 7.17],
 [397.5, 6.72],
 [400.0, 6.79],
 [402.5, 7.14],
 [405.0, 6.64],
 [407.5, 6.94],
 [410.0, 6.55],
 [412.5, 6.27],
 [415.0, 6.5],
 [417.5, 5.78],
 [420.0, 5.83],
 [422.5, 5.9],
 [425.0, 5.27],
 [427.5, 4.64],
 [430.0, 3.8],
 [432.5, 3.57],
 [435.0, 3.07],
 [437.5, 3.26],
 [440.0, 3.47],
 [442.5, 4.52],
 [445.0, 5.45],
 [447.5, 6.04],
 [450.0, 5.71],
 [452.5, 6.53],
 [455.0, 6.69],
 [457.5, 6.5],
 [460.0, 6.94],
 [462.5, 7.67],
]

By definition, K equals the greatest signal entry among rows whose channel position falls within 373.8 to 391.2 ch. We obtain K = 7.64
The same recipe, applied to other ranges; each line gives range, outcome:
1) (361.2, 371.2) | 7.54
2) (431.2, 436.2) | 3.57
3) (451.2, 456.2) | 6.69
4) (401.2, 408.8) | 7.14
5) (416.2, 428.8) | 5.9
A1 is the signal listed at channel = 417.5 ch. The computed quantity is 5.78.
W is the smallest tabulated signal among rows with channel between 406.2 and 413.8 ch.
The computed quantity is 6.27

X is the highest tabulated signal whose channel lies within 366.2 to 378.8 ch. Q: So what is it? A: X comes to 6.95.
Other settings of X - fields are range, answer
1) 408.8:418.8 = 6.55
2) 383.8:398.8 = 7.34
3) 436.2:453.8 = 6.53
